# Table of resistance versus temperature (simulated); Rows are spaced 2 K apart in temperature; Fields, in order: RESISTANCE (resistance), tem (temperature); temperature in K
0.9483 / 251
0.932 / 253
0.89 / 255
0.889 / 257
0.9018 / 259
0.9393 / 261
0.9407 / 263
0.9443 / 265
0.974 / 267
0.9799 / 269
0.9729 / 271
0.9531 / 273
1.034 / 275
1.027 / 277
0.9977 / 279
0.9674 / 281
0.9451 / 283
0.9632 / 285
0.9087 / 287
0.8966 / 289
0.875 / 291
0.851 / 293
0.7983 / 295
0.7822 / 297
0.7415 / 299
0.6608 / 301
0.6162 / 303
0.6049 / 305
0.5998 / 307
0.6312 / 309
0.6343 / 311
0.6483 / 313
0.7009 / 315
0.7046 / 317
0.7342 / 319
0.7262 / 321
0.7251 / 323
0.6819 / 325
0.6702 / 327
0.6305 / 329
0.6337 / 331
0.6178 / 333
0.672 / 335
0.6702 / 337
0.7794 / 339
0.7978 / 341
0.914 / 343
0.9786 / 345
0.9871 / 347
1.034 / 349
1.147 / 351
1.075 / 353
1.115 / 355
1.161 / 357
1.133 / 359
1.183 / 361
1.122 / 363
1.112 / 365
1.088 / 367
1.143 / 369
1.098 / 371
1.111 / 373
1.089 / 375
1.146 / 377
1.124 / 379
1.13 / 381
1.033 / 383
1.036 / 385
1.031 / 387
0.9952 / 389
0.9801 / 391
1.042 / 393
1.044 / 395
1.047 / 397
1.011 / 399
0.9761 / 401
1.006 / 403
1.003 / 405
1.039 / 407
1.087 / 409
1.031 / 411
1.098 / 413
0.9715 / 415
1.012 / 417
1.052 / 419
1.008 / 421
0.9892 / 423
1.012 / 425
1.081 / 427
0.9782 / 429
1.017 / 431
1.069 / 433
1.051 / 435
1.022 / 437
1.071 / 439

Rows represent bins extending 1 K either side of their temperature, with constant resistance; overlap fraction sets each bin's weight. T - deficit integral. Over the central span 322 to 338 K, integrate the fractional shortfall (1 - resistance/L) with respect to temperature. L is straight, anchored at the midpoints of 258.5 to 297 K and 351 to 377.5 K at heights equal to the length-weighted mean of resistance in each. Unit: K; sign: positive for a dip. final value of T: 5.9 K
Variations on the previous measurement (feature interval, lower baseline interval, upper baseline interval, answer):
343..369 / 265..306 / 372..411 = -2.6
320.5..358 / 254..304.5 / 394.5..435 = 4.4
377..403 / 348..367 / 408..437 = 0.9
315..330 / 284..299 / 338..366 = 4.0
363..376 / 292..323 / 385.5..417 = -2.8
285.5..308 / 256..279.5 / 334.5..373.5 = 5.0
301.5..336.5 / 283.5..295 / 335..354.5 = 9.5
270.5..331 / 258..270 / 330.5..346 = 5.2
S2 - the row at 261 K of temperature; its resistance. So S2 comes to 0.9393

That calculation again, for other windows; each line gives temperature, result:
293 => 0.851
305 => 0.6049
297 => 0.7822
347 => 0.9871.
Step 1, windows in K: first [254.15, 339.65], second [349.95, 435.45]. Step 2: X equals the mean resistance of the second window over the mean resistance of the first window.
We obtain 1.3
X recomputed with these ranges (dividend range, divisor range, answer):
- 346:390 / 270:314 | 1.33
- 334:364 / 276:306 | 1.17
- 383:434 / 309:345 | 1.45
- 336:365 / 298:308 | 1.57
